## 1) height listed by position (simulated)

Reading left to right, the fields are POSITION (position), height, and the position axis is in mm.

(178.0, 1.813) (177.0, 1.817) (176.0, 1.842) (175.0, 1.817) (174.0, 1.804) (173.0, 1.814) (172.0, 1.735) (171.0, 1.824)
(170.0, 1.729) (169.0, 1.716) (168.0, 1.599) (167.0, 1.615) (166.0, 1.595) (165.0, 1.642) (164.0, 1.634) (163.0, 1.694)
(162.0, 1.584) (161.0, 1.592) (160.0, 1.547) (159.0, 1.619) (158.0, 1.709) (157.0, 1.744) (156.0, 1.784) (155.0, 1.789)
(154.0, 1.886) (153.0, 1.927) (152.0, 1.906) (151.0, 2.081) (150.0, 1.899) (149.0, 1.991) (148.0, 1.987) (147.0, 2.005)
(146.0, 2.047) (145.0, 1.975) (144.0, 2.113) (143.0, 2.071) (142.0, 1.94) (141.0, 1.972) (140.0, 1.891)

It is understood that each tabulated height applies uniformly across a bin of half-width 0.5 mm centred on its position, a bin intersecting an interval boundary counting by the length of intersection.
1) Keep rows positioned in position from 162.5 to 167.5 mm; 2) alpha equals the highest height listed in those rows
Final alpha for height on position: 1.694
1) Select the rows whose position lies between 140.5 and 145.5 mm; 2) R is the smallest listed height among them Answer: 1.94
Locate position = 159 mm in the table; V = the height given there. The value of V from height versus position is 1.619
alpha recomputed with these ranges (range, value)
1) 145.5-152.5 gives 2.081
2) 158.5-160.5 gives 1.619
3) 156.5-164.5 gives 1.744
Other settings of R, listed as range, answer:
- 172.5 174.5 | 1.804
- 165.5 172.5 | 1.595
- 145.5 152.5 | 1.899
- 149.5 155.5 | 1.789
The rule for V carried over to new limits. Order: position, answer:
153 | 1.927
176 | 1.842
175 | 1.817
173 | 1.814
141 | 1.972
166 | 1.595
